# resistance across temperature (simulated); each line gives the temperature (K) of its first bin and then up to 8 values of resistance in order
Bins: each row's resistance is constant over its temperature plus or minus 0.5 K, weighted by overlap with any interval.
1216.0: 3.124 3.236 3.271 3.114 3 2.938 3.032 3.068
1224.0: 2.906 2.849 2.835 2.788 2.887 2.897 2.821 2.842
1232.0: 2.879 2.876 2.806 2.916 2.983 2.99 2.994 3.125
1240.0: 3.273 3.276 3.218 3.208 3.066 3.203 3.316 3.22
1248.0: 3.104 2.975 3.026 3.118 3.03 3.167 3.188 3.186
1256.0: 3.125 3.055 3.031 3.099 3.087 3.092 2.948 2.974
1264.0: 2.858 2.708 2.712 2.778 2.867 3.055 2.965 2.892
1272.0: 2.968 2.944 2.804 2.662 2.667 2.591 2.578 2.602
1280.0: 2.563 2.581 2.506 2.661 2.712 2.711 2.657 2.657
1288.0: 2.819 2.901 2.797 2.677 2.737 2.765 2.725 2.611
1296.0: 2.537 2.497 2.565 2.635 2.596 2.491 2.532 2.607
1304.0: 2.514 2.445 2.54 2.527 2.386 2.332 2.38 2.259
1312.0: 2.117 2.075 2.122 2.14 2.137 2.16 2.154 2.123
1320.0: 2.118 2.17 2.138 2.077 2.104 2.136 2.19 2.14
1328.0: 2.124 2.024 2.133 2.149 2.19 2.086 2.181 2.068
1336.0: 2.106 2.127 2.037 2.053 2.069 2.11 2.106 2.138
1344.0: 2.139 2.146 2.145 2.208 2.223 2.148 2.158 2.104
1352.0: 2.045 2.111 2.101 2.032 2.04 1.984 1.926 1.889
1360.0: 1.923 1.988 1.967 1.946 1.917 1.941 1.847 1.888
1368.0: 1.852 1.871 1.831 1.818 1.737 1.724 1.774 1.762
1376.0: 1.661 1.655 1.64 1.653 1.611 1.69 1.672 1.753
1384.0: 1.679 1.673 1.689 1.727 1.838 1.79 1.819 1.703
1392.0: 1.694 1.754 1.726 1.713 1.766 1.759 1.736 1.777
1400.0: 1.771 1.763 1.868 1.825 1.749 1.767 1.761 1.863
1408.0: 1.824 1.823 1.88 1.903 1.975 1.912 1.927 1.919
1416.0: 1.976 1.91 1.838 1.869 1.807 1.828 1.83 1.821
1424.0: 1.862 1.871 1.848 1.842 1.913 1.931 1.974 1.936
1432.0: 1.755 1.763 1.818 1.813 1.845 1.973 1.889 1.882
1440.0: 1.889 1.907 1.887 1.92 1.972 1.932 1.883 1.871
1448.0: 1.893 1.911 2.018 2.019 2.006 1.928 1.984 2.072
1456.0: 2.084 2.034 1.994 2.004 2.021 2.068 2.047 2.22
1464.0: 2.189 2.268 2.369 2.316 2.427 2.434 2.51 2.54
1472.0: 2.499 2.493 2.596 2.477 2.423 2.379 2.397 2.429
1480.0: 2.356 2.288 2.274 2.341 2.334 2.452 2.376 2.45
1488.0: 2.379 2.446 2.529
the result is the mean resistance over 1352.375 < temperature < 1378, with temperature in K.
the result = 1.88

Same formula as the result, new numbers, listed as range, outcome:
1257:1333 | 2.54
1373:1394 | 1.71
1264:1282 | 2.76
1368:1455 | 1.83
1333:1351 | 2.13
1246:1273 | 3.01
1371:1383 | 1.7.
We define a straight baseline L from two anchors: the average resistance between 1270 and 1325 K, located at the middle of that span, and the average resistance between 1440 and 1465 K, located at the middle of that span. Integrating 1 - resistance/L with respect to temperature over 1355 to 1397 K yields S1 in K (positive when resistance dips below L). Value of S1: 8.5 K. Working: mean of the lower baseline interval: 2.51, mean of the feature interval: 1.8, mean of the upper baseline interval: 2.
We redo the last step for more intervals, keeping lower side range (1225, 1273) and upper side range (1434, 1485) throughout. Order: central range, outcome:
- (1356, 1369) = 3.16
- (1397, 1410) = 3.17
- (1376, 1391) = 4.59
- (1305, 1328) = 4.40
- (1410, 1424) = 2.63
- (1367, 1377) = 2.89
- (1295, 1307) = 1.07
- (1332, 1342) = 2.07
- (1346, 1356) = 1.81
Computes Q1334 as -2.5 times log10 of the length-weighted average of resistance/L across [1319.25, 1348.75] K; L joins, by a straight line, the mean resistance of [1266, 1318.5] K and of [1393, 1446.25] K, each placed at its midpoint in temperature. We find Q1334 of 0.11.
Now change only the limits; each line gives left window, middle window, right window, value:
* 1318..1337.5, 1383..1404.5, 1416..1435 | 0.11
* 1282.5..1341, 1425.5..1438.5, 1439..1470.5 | 0.13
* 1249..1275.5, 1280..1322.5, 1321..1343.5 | 0.01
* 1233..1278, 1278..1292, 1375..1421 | 0.03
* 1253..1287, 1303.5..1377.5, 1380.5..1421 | 0.10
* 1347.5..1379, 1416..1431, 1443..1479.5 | 0.11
